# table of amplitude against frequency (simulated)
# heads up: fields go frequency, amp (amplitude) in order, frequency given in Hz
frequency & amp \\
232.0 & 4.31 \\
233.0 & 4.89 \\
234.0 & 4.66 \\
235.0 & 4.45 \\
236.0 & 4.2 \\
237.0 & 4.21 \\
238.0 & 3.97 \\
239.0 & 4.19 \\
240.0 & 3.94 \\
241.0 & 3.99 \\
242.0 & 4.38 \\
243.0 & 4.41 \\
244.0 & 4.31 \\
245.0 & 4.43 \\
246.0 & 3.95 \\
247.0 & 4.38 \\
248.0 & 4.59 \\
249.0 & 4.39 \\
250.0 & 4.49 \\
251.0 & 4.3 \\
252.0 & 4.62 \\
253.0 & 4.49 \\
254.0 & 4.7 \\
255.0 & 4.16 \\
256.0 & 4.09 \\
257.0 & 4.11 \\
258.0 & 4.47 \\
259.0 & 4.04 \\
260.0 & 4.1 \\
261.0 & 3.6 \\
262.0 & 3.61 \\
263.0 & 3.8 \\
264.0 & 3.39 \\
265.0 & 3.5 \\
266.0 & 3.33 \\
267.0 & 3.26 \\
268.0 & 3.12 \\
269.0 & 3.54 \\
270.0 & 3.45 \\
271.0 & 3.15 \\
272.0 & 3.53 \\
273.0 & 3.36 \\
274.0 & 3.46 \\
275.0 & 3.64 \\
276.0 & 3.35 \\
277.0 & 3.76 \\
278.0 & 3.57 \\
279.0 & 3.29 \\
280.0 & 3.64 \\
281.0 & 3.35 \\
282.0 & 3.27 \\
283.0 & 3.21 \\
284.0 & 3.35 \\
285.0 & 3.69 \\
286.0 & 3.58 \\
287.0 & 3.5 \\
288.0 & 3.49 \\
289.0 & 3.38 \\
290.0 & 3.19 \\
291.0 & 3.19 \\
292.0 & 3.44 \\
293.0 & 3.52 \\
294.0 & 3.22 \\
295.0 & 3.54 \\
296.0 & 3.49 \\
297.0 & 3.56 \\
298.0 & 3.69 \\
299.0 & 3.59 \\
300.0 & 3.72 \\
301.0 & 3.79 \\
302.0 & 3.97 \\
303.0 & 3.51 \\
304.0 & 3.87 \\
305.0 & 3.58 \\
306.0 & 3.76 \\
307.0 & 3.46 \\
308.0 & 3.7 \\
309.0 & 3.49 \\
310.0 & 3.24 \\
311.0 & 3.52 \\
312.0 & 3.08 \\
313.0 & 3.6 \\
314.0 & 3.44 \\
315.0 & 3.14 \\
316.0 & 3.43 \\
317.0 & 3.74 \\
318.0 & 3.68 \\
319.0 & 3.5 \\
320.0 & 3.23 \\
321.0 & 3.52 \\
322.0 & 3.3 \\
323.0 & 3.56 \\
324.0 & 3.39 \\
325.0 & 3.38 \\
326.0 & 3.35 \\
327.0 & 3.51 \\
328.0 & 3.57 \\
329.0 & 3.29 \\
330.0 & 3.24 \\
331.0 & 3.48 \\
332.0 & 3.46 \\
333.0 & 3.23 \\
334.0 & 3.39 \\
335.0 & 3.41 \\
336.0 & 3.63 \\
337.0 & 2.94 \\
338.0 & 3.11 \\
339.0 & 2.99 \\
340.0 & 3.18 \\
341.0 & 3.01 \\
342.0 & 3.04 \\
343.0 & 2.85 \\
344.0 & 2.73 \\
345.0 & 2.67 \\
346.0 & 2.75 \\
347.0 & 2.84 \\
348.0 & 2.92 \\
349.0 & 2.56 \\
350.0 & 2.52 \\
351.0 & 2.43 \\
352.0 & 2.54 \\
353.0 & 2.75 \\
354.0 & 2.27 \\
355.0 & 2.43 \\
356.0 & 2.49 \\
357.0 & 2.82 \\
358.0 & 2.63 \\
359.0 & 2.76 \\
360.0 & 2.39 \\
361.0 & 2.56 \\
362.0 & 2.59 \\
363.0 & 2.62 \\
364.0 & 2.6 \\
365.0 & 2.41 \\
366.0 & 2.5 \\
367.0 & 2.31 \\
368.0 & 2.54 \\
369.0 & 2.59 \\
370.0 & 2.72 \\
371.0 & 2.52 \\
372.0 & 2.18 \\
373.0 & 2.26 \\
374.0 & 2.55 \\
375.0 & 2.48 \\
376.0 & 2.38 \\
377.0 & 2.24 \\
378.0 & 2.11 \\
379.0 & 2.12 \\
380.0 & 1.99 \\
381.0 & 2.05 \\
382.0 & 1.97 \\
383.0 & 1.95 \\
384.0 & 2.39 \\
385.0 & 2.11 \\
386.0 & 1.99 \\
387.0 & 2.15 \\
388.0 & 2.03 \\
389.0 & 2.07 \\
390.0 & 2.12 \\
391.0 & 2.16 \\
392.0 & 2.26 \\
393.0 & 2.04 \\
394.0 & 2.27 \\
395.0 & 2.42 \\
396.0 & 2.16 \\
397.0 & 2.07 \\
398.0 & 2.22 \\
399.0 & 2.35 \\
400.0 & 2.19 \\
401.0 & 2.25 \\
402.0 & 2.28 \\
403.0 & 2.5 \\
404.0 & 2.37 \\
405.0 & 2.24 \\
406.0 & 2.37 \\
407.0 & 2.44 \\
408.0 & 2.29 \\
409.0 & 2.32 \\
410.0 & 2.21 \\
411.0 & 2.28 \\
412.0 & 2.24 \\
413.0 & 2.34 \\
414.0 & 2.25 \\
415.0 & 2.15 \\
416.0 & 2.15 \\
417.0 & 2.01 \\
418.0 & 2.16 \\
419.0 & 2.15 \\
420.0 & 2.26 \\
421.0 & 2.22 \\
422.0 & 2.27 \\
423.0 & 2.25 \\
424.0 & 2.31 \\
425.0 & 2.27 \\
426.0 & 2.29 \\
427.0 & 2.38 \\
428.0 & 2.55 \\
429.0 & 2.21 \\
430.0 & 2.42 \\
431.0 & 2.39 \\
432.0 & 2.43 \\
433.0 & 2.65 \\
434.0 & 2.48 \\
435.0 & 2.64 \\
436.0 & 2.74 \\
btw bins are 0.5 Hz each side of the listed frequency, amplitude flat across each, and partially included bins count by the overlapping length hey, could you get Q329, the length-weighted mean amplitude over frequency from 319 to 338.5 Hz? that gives 3.37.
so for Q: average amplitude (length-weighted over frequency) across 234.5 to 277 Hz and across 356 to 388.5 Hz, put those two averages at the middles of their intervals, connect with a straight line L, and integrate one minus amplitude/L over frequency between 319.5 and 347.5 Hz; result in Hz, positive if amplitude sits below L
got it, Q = -3.1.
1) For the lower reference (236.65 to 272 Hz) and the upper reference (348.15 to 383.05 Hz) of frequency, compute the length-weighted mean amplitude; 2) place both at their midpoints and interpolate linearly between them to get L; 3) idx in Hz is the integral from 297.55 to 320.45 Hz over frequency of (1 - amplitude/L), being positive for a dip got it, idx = -2.3 Hz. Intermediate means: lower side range 4.01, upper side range 2.43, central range 3.55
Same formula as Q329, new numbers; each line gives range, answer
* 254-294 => 3.56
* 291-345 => 3.41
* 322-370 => 2.9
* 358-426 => 2.29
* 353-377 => 2.5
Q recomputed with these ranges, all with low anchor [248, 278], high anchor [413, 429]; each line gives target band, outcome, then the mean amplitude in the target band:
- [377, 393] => 3.10 Hz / 2.1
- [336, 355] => 1.33 Hz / 2.8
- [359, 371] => 1.15 Hz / 2.54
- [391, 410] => 1.35 Hz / 2.27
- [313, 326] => -0.72 Hz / 3.45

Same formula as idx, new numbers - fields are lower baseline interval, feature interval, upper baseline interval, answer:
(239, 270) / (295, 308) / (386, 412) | -0.8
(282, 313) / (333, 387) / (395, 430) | 5.0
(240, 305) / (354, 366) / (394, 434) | 1.2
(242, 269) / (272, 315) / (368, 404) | 0.3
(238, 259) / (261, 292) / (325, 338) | 4.3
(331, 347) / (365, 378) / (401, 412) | 1.4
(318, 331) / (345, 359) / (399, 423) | 2.0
